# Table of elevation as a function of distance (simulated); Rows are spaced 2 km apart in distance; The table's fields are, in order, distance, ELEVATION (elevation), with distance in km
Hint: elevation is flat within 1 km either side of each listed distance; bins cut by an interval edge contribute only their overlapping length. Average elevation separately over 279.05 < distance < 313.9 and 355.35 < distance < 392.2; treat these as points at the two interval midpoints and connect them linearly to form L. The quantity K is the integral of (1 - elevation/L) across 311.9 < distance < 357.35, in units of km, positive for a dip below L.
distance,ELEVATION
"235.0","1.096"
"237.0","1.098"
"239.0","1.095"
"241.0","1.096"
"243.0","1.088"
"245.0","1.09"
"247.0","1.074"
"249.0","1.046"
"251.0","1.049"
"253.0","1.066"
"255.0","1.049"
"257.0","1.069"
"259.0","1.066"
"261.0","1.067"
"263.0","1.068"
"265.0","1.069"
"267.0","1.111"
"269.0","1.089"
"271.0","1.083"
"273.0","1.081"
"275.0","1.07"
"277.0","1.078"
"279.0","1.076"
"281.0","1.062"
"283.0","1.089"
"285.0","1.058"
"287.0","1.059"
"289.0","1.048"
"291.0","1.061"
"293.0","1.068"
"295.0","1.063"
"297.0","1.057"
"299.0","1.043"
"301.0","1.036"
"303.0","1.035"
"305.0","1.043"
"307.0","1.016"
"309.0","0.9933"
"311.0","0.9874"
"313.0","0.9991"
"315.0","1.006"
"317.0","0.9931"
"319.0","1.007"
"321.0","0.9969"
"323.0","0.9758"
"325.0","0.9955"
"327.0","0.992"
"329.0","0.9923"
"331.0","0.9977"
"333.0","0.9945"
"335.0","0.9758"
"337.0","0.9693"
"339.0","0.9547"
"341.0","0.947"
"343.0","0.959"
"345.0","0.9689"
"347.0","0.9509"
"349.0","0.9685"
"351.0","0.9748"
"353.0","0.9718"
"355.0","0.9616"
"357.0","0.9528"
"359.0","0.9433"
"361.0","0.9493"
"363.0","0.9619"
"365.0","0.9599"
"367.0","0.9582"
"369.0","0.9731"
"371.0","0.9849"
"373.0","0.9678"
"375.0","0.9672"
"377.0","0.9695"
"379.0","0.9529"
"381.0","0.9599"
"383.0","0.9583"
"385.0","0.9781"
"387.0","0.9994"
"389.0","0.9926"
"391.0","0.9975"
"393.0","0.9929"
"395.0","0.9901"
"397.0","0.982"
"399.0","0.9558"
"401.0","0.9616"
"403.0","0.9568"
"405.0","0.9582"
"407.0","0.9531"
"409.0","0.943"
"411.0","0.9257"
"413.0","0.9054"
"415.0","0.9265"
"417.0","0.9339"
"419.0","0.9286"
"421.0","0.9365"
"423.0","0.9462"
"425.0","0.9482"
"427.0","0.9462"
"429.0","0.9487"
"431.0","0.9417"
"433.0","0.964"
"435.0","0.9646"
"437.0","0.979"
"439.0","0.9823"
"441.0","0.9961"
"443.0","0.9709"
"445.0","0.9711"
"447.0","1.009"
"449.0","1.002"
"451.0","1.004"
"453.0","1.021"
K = 1.2 km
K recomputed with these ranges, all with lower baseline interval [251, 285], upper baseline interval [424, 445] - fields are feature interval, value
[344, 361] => 1.0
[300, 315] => 0.5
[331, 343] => 0.7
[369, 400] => 0.6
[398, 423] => 1.0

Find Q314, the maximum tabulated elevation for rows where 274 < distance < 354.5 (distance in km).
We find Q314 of 1.089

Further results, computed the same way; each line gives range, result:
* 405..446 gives 0.9961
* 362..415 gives 0.9994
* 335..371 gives 0.9849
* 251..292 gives 1.111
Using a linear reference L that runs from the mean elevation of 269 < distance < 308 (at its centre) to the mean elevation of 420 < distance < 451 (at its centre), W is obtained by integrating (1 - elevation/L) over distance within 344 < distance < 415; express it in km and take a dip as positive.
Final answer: 2.79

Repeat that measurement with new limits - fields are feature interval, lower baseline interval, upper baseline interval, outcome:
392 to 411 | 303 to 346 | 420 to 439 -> 0.0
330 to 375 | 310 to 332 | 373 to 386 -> 0.6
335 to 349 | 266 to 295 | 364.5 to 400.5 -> 0.7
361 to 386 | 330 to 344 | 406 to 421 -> -0.3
